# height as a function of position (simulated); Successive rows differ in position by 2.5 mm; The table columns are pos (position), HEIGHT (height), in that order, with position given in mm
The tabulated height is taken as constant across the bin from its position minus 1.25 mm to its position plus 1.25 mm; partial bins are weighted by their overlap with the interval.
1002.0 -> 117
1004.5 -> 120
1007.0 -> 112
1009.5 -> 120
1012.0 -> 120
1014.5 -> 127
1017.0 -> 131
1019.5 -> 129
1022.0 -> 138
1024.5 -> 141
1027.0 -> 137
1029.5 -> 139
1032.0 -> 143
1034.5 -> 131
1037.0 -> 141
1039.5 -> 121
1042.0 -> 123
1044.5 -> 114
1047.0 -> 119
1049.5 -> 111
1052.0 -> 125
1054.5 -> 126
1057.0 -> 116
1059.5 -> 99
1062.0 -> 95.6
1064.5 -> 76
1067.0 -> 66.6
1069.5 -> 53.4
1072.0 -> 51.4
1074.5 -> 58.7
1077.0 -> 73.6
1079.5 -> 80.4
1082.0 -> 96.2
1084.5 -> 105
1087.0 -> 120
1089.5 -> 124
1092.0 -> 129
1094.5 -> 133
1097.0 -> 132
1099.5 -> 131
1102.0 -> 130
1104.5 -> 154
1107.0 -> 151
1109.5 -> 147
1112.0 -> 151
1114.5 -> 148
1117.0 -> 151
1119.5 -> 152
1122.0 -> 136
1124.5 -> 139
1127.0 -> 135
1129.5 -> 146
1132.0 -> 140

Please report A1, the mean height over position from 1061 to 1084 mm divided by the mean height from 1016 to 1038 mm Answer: 0.54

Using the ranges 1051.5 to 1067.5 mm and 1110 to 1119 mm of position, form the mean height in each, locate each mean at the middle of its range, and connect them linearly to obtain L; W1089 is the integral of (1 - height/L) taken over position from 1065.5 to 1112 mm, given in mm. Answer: 7.56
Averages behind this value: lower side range 101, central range 109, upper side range 150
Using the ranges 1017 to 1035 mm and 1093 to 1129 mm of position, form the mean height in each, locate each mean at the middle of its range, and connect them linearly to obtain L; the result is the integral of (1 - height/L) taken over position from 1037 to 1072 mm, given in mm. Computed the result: 9.0 mm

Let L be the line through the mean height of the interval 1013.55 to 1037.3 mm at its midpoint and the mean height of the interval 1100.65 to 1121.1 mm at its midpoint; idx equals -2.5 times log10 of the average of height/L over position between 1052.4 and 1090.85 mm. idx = 0.49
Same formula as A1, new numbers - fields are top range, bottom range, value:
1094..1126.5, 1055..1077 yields 1.82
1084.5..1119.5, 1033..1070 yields 1.26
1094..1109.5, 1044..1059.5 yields 1.19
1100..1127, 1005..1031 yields 1.12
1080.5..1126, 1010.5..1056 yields 1.05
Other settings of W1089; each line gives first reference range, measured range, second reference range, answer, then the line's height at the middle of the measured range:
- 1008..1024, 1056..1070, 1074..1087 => 1.92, 98.6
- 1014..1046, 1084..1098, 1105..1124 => 1.83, 143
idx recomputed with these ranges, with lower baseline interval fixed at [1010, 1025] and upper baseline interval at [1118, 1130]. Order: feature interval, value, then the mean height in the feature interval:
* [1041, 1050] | 0.14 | 117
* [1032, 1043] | 0.01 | 131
